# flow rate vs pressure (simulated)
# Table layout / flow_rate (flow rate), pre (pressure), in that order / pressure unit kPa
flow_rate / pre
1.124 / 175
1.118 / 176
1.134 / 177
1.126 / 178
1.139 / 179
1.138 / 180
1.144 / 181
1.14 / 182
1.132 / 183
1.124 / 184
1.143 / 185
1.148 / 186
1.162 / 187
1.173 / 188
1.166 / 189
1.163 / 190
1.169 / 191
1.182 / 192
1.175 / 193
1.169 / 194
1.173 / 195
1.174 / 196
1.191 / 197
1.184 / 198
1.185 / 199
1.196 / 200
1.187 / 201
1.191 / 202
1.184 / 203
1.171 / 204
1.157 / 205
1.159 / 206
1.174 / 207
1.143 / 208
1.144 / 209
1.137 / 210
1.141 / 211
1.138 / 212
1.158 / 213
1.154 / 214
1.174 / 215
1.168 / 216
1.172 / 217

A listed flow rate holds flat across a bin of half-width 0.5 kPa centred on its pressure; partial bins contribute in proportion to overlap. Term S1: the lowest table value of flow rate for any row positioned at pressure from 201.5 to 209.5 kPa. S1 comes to 1.143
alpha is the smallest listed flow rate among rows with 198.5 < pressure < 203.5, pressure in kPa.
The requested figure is 1.184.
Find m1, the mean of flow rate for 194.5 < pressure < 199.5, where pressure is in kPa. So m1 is 1.18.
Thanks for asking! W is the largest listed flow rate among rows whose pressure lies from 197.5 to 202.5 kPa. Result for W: 1.196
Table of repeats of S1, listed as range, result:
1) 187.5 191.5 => 1.163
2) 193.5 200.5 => 1.169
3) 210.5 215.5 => 1.138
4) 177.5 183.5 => 1.126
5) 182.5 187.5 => 1.124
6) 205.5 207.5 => 1.159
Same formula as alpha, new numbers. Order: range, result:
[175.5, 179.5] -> 1.118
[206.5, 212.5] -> 1.137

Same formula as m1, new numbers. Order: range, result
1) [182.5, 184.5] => 1.13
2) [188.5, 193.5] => 1.17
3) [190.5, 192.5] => 1.18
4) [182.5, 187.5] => 1.14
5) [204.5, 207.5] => 1.16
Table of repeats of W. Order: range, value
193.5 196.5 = 1.174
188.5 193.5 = 1.182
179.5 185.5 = 1.144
